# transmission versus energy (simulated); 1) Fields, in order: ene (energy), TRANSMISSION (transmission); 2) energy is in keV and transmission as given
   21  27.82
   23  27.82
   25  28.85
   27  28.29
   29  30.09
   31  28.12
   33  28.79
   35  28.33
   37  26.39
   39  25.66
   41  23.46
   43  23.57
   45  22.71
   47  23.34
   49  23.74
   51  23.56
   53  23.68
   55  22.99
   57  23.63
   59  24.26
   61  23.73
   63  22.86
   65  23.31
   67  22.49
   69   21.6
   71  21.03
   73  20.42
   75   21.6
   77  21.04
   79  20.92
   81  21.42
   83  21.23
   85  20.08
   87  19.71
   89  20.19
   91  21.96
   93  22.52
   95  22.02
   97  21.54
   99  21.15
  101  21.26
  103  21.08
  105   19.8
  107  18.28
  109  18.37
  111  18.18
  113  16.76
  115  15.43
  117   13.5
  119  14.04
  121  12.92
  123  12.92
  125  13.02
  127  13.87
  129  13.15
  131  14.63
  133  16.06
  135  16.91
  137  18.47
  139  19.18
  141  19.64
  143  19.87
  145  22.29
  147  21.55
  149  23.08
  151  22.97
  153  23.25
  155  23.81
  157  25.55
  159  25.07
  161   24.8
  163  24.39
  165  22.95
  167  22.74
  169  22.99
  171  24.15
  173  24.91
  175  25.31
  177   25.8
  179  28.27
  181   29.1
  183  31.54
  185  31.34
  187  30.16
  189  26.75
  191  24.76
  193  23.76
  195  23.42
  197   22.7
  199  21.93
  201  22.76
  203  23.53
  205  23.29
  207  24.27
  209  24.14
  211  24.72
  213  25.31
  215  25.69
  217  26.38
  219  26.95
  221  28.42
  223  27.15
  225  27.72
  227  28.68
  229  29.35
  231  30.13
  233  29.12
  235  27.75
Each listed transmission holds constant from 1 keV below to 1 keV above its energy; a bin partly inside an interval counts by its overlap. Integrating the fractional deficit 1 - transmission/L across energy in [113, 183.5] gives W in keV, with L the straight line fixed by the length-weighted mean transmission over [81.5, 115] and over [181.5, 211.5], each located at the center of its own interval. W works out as 7.1 keV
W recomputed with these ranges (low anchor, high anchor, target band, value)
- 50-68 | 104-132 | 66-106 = -3.2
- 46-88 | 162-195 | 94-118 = 4.7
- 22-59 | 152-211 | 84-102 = 3.0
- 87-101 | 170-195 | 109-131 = 8.1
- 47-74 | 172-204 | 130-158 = 5.0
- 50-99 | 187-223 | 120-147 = 7.8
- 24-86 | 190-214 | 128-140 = 3.7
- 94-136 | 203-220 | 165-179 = -1.8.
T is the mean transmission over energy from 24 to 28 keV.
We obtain 28.6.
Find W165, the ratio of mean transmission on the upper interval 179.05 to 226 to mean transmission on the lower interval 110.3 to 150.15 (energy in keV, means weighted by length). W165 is 1.55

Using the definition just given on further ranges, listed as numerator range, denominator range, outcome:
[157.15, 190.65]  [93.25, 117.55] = 1.37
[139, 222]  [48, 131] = 1.24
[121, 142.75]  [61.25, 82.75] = 0.73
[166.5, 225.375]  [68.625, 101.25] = 1.21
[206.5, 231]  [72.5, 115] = 1.32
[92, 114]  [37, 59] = 0.84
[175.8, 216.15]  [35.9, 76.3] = 1.11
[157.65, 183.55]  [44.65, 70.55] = 1.10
